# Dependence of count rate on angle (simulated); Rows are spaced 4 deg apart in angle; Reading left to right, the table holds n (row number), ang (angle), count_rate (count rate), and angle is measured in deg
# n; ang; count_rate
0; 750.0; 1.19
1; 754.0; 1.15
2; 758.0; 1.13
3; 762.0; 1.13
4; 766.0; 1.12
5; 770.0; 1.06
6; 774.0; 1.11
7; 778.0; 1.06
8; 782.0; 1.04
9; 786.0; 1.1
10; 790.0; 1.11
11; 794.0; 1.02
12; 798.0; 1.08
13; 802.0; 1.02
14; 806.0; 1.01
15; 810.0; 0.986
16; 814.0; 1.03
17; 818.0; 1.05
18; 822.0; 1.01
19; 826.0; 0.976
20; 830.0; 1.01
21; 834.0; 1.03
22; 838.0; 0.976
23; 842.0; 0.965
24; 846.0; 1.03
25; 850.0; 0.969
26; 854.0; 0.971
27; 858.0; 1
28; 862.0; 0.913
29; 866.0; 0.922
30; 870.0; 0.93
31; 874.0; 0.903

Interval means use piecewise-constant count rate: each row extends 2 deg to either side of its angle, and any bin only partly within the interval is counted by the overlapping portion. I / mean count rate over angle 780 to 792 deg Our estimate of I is 1.08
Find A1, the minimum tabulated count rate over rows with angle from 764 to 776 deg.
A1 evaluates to 1.06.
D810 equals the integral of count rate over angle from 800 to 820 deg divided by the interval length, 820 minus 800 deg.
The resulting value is 1.02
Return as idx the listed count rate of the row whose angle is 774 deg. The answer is 1.11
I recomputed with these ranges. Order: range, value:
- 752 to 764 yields 1.14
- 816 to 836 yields 1.02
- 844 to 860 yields 0.993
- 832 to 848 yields 1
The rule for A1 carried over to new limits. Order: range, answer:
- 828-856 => 0.965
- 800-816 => 0.986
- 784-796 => 1.02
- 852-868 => 0.913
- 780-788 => 1.04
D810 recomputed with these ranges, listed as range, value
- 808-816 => 1.01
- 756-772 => 1.11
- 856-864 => 0.957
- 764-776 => 1.1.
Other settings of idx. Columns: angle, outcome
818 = 1.05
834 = 1.03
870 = 0.93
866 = 0.922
